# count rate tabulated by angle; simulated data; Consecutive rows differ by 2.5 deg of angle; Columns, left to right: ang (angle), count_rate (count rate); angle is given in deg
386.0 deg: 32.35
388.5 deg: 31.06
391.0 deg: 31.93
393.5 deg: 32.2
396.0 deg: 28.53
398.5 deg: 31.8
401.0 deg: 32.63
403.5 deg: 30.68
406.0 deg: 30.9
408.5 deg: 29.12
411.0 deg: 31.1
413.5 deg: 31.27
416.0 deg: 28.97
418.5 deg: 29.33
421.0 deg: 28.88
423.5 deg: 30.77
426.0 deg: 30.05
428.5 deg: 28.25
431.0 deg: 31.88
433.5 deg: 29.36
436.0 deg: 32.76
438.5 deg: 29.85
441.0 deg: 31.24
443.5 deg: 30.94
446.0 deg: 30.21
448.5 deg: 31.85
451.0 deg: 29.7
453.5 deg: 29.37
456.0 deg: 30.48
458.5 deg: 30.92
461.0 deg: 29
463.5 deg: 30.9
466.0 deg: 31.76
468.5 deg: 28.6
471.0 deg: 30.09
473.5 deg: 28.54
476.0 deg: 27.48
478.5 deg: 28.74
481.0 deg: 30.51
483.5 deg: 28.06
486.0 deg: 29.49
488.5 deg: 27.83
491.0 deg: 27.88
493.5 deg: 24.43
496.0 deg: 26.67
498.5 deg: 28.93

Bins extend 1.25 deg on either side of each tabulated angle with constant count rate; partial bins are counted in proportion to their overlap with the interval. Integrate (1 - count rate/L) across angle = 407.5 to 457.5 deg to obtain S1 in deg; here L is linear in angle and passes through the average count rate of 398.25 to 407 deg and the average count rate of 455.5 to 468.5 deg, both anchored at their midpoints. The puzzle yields 1.1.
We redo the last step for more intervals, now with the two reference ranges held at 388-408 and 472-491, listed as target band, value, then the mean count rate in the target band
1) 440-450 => -0.43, 31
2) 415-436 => 0.30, 29.9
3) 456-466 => -0.42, 30.5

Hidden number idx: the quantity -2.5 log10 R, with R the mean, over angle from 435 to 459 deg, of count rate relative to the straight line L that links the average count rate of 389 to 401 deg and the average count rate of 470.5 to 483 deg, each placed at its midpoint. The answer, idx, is -0.033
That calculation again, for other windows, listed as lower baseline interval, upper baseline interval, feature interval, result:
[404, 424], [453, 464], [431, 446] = -0.03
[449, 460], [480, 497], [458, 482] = -0.02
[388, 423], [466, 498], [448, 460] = -0.04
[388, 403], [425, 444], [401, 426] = 0.03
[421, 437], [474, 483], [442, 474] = -0.03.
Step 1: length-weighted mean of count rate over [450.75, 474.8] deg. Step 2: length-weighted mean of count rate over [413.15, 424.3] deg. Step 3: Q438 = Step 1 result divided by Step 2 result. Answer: 1.0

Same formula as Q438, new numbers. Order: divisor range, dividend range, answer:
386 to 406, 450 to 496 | 0.93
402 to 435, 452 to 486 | 0.98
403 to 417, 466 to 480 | 0.96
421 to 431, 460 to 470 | 1.01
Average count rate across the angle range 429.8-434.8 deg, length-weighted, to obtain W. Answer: 30.6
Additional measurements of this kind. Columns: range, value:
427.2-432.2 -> 30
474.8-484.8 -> 28.7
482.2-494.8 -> 27.5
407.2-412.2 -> 30.1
